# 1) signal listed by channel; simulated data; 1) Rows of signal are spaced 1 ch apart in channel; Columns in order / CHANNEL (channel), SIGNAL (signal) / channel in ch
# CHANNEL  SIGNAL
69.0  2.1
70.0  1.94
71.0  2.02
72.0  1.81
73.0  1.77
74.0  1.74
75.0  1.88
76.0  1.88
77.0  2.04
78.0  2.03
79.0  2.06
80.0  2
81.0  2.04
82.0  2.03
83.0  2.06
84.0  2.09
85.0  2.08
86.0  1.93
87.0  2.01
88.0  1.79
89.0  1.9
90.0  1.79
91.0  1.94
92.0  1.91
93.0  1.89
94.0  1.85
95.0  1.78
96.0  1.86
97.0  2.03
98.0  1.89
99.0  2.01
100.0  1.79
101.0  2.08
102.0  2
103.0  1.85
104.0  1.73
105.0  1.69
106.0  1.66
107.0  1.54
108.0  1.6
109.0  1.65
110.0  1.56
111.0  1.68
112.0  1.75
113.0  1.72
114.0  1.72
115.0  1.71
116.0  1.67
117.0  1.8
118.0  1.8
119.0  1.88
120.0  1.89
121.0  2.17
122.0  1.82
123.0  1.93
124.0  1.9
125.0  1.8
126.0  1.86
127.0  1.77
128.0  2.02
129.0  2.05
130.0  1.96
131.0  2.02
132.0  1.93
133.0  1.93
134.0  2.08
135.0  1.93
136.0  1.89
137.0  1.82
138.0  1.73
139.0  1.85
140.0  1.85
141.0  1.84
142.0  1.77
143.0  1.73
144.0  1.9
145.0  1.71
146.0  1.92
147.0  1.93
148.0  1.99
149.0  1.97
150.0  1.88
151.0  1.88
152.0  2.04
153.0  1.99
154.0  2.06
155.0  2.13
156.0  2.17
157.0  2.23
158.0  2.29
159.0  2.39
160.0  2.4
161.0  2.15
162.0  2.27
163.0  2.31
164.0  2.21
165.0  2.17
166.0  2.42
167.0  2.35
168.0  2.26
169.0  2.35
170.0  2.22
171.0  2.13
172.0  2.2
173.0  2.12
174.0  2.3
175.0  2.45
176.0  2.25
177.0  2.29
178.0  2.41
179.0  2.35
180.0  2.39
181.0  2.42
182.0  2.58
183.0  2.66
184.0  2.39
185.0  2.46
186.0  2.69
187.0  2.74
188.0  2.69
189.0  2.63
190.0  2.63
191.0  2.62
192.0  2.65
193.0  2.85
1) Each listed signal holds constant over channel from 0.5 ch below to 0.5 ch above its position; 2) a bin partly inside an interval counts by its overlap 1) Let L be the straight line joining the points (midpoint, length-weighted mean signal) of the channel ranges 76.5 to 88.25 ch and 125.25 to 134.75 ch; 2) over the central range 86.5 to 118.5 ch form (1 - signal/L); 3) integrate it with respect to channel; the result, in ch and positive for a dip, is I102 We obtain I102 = 3.04 ch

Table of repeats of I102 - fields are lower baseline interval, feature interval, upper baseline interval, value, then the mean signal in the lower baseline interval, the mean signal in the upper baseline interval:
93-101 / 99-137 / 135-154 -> 1.1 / 1.9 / 1.88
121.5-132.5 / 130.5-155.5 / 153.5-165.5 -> 1.9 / 1.91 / 2.23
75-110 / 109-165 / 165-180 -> 4.7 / 1.89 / 2.29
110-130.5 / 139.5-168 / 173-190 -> 1.5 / 1.84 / 2.47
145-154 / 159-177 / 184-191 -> 0.0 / 1.94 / 2.62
